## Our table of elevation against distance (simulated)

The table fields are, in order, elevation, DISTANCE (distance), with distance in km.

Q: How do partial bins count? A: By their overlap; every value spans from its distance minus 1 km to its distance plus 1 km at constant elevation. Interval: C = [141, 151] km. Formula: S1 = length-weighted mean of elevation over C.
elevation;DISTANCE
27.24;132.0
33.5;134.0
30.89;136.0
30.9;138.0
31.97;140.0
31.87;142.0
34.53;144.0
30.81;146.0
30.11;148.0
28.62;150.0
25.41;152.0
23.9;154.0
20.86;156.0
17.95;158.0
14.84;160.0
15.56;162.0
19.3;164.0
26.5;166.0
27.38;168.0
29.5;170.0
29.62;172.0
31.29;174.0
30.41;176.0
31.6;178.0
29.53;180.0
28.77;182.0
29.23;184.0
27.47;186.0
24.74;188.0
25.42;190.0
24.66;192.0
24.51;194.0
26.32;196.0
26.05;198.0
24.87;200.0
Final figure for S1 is 31.2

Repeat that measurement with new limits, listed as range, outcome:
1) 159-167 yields 19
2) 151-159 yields 22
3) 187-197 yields 25.1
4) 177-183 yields 30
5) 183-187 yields 28.4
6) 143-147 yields 32.7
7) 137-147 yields 32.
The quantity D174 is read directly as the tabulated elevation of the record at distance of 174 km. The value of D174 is 31.29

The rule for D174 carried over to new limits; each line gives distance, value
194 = 24.51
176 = 30.41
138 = 30.9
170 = 29.5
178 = 31.6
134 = 33.5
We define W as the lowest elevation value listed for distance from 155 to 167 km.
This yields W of 14.84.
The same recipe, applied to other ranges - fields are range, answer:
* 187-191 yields 24.74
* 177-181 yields 29.53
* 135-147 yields 30.81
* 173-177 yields 30.41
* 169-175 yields 29.5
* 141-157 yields 20.86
